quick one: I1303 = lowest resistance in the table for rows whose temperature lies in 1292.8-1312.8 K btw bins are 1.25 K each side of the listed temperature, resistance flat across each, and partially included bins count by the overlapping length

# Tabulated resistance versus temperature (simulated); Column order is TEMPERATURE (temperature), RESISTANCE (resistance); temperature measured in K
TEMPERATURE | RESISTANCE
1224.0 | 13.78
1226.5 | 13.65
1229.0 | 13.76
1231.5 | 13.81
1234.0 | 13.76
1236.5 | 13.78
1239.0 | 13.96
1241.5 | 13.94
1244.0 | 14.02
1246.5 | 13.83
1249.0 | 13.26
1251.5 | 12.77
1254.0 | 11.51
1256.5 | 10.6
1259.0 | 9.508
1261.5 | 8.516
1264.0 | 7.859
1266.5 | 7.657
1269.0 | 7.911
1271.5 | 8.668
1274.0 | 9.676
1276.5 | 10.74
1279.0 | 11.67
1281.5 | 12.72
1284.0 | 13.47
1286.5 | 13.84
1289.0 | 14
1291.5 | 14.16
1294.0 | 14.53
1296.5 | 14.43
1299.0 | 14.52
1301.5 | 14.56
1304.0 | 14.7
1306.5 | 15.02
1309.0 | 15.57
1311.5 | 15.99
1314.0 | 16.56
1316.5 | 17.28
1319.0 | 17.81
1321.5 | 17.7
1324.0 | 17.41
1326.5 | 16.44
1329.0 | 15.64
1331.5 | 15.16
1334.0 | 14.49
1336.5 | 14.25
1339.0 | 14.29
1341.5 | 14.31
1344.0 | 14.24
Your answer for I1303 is 14.43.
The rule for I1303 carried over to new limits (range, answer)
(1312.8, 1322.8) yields 16.56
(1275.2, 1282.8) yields 10.74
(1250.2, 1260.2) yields 9.508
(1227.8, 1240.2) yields 13.76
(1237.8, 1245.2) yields 13.94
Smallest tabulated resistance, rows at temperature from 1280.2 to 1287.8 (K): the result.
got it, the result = 12.72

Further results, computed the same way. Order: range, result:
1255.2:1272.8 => 7.657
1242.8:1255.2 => 11.51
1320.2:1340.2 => 14.25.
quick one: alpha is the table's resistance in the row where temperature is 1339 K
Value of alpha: 14.29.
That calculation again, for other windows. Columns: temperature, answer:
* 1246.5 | 13.83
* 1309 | 15.57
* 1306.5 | 15.02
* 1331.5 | 15.16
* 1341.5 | 14.31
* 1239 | 13.96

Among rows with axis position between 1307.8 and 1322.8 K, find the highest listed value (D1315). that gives 17.81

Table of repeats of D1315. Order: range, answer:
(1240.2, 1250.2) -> 14.02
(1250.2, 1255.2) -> 12.77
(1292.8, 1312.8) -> 15.99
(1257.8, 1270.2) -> 9.508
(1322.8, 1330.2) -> 17.41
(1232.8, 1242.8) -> 13.96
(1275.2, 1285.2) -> 13.47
